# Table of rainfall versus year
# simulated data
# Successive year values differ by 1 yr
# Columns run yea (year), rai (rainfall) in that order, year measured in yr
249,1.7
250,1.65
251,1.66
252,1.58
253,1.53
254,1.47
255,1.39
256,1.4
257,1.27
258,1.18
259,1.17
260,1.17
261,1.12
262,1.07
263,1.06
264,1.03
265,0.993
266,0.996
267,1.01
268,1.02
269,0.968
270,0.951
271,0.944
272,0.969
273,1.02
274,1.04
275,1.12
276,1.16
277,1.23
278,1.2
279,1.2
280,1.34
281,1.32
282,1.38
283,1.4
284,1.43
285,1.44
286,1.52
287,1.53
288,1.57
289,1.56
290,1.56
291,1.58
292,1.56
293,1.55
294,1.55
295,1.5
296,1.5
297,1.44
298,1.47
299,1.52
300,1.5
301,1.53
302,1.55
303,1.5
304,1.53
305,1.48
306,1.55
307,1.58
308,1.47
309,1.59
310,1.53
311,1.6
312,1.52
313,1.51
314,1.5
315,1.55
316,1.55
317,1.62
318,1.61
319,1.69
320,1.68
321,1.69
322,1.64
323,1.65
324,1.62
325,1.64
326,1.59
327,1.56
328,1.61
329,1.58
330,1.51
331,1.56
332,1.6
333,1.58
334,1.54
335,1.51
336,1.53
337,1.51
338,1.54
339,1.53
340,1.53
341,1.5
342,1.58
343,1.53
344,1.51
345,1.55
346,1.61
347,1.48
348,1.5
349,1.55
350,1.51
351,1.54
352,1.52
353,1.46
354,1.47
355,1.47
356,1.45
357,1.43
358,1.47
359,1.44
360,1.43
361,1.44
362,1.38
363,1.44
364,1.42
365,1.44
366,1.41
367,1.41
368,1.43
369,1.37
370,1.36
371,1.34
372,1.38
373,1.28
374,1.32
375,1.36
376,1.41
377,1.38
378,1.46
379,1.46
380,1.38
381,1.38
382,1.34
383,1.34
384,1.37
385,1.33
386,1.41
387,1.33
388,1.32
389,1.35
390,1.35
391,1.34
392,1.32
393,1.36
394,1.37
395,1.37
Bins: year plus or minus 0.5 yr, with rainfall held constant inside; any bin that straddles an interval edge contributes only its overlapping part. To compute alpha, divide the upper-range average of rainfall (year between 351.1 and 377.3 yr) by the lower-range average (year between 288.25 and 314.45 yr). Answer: 0.93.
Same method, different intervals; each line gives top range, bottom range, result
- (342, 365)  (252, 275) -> 1.31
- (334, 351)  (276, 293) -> 1.08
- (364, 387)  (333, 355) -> 0.91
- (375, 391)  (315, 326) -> 0.84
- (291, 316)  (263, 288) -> 1.29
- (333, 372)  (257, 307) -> 1.13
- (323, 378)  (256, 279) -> 1.37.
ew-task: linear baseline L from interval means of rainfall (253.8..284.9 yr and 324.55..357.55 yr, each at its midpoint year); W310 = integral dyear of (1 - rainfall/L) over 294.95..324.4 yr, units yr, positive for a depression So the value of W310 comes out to -4.0 yr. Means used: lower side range 1.16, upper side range 1.53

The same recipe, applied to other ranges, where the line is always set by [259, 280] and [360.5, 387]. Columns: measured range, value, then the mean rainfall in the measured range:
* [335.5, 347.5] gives -2.28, 1.53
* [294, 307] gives -3.85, 1.51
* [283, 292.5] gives -3.32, 1.52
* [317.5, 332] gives -4.43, 1.62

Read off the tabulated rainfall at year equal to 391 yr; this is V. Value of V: 1.34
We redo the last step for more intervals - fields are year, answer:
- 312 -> 1.52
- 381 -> 1.38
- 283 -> 1.4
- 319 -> 1.69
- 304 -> 1.53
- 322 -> 1.64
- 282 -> 1.38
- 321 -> 1.69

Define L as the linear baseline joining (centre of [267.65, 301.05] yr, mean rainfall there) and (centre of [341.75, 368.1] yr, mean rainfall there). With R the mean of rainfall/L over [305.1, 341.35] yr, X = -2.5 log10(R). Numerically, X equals -0.11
